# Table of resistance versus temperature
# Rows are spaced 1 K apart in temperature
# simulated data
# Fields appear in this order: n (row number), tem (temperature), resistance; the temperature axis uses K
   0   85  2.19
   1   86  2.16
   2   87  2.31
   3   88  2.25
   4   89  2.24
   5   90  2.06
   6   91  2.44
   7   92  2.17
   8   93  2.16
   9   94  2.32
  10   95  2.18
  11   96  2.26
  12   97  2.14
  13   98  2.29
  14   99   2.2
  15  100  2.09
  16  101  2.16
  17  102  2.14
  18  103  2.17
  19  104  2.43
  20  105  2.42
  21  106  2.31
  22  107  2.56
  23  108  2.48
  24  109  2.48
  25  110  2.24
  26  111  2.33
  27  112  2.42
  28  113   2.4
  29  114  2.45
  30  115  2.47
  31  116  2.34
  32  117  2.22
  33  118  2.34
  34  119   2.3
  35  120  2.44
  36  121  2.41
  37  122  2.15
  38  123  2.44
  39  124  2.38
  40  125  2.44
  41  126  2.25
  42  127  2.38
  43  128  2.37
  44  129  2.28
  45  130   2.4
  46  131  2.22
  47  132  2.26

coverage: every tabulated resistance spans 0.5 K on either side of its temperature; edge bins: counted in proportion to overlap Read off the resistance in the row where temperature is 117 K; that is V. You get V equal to 2.22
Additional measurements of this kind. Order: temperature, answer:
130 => 2.4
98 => 2.29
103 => 2.17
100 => 2.09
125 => 2.44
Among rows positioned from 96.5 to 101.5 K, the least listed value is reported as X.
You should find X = 2.09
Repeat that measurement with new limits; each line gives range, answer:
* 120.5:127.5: 2.15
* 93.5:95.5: 2.18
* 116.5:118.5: 2.22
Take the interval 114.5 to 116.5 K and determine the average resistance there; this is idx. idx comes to 2.41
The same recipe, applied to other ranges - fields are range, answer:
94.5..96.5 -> 2.22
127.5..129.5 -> 2.33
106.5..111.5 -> 2.42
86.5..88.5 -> 2.28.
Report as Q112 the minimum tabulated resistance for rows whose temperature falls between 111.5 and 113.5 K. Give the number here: 2.4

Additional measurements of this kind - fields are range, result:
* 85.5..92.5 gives 2.06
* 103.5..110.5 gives 2.24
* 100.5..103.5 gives 2.14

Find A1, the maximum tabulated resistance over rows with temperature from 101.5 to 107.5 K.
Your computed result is 2.56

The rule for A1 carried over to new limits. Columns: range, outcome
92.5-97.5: 2.32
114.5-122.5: 2.47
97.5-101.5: 2.29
